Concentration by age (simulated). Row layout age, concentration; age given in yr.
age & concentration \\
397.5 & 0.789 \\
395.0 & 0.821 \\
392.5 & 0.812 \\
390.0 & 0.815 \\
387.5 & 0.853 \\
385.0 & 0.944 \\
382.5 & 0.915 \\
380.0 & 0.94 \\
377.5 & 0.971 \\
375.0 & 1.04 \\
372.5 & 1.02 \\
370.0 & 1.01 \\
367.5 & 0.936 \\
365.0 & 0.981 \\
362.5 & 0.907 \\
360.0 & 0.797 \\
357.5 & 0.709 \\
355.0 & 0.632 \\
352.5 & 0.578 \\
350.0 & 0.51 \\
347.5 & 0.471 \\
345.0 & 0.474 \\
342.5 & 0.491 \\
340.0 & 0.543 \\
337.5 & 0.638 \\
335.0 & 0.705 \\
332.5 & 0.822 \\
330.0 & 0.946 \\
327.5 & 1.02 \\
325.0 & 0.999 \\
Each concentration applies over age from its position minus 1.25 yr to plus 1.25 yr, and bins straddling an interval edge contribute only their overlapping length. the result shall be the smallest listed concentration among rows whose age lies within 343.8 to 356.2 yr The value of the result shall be 0.471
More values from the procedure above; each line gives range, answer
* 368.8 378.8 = 0.971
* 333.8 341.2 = 0.543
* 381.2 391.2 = 0.815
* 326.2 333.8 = 0.822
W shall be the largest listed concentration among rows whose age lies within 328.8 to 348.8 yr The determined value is 0.946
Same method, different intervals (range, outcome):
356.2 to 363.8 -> 0.907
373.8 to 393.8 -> 1.04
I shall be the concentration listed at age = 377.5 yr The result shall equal 0.971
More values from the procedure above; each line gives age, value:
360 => 0.797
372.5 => 1.02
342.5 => 0.491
